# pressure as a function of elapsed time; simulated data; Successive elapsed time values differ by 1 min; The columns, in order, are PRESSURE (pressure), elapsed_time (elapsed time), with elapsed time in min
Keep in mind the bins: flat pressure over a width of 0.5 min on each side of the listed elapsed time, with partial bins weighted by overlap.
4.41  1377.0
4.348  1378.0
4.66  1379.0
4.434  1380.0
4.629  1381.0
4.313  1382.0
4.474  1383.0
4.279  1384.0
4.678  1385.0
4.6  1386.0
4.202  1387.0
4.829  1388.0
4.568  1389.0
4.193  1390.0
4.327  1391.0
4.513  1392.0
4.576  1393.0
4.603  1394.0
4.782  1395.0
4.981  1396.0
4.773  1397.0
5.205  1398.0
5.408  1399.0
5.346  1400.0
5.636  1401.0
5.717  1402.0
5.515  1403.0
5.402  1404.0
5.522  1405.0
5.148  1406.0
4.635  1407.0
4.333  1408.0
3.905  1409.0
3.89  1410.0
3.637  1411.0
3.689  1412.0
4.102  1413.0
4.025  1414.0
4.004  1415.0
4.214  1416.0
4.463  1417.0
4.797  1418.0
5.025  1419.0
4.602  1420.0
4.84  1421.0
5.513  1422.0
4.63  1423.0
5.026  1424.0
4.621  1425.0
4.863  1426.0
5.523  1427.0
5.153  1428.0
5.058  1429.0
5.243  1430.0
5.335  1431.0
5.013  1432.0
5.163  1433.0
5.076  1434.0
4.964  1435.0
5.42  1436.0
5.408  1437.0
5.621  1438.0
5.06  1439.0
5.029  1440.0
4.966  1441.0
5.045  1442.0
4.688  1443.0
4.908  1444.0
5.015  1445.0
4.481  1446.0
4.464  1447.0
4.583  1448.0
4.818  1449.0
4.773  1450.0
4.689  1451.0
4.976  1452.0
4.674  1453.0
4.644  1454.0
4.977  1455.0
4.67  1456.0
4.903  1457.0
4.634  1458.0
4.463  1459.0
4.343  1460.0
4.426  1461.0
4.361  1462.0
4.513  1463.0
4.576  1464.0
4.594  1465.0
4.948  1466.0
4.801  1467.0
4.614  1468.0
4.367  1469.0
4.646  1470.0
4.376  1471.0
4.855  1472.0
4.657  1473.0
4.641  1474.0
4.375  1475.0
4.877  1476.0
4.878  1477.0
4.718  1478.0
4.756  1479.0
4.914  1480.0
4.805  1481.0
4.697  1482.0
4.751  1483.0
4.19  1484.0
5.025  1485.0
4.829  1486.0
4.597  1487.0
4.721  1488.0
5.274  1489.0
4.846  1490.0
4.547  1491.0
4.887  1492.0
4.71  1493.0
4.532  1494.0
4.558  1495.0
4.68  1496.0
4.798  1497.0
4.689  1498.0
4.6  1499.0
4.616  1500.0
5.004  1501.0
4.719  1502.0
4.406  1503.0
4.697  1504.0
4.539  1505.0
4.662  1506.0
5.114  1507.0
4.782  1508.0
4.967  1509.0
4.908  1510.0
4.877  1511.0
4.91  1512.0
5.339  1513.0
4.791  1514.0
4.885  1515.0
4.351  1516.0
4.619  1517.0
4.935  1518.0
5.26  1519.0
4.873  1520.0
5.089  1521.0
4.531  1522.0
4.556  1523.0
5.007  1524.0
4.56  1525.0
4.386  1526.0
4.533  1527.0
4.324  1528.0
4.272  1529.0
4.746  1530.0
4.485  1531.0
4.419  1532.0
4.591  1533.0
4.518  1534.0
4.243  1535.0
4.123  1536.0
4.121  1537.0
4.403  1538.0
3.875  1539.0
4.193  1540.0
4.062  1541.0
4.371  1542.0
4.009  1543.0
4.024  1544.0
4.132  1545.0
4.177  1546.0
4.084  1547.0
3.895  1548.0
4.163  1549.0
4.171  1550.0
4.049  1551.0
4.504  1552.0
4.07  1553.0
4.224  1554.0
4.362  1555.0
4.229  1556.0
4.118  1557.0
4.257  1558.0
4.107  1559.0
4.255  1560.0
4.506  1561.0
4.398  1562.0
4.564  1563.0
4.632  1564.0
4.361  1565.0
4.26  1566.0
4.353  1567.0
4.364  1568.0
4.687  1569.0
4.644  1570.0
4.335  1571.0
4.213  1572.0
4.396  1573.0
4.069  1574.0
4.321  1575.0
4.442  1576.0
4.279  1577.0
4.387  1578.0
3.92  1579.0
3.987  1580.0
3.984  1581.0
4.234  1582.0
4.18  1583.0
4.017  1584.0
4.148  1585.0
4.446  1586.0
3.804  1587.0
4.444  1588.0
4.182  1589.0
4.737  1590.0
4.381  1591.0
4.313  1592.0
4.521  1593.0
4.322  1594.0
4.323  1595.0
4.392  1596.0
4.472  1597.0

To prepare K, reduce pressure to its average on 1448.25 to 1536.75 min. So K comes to 4.69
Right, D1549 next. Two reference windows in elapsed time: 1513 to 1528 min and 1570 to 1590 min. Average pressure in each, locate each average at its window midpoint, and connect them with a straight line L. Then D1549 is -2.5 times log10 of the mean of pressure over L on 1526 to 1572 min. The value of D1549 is 0.05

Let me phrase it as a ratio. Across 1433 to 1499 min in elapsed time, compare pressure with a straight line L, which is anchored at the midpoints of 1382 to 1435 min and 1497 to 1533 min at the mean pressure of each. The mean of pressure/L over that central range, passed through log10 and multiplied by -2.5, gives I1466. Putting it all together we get 0.00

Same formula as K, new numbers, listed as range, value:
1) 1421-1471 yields 4.86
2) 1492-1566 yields 4.5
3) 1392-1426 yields 4.74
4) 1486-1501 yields 4.73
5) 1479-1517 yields 4.76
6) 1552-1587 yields 4.28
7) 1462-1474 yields 4.62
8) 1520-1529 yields 4.62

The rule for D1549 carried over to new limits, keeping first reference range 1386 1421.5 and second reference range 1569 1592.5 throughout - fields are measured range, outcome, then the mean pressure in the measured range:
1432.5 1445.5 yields -0.12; 5.1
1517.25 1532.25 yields -0.07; 4.67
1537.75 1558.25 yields 0.05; 4.16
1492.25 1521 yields -0.08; 4.79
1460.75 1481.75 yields -0.03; 4.66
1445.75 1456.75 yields -0.04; 4.71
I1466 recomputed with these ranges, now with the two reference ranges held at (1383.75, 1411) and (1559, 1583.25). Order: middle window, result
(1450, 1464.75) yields 0.00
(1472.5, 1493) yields -0.05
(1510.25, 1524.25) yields -0.09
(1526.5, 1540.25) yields 0.02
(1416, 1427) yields -0.03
